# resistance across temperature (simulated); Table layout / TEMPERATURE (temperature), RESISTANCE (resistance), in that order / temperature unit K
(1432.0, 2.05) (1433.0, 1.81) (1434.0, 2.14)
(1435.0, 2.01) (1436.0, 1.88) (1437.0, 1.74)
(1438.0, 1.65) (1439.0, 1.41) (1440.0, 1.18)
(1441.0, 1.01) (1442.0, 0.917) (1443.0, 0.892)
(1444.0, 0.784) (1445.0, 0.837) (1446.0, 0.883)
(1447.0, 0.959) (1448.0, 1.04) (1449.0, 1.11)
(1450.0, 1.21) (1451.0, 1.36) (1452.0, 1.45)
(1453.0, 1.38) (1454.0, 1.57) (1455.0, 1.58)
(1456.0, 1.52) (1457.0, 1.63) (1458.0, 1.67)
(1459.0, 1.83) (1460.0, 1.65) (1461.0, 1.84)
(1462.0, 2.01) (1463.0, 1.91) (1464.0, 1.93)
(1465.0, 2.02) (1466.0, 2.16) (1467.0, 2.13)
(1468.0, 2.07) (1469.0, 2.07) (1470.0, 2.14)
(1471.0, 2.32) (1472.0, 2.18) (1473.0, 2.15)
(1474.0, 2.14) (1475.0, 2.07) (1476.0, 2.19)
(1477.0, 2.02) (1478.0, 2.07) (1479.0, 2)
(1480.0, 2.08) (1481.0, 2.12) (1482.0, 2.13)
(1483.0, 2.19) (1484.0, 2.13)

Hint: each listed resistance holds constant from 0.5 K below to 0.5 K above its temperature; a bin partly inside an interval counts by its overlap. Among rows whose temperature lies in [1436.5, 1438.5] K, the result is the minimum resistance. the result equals 1.65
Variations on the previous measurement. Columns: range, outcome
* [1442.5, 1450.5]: 0.784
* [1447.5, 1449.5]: 1.04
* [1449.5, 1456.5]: 1.21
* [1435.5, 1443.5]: 0.892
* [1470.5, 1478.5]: 2.02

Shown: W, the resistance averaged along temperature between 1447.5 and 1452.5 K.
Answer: 1.23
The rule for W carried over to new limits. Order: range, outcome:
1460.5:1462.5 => 1.92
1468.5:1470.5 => 2.1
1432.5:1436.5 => 1.96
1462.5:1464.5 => 1.92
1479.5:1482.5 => 2.11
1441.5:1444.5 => 0.864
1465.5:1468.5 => 2.12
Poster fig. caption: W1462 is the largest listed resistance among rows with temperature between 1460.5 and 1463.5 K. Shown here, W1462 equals 2.01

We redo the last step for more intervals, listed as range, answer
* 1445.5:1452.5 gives 1.45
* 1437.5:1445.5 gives 1.65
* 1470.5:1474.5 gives 2.32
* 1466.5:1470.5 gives 2.14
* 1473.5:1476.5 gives 2.19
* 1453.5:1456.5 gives 1.58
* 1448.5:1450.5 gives 1.21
